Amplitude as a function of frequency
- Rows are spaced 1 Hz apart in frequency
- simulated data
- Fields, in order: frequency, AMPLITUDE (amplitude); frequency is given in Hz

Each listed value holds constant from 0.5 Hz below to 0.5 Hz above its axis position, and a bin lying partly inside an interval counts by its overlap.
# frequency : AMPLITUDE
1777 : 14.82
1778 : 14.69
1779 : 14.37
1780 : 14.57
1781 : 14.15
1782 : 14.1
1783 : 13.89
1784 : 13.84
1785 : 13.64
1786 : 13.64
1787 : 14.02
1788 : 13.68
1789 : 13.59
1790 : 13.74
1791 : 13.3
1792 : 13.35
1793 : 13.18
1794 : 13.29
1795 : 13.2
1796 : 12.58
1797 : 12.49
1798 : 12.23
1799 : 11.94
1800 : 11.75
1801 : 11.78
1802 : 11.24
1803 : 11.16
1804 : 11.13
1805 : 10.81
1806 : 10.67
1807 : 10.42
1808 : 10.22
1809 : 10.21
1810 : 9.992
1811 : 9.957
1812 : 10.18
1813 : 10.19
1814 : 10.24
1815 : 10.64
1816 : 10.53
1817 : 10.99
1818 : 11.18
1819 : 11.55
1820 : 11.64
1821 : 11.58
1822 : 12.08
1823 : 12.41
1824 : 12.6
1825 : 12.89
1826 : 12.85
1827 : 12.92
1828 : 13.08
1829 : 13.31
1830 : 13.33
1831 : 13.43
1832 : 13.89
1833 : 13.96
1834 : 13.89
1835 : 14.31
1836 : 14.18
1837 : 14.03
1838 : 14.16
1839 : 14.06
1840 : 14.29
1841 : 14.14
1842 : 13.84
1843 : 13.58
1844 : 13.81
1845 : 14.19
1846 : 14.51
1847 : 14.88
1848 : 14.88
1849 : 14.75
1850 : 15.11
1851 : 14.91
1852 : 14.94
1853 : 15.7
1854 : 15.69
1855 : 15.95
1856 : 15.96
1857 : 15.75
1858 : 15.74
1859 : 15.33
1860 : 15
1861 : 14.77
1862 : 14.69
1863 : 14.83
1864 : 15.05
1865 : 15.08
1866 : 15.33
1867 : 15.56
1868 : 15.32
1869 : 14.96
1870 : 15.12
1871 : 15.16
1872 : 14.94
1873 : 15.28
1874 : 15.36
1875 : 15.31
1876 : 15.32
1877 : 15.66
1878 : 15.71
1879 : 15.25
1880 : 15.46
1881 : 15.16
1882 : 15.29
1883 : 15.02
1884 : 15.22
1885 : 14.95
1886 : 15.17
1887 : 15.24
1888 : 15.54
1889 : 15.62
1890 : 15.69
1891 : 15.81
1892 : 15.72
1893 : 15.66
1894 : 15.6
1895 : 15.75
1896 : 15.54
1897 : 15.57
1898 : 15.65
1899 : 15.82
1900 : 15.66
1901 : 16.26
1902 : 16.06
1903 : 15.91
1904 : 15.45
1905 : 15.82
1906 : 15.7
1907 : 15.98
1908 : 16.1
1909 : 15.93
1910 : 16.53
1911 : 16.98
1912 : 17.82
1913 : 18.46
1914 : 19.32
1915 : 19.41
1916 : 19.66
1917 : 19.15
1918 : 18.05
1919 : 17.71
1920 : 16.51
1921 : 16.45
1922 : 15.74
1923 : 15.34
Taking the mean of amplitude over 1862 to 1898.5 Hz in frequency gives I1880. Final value 15.3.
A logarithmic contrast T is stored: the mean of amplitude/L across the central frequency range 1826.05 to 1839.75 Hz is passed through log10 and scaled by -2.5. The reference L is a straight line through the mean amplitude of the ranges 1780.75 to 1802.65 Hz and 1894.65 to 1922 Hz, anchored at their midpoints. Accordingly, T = 0.05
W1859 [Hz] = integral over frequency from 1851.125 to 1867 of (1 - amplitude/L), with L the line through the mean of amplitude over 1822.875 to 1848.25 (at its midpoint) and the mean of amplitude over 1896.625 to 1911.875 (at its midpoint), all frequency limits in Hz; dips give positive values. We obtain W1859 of -0.9 Hz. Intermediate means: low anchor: 13.8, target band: 15.3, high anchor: 16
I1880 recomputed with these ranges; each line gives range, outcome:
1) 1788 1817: 11.6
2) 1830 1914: 15.3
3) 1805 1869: 13.4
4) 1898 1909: 15.9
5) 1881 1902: 15.5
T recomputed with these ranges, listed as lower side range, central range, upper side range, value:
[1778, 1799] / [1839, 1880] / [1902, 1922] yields 0.041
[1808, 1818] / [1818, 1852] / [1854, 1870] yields -0.085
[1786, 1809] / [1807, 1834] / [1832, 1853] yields 0.136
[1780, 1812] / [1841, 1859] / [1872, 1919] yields -0.039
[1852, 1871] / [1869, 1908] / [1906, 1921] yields 0.066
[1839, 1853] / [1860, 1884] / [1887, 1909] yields -0.006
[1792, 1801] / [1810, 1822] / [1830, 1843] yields 0.222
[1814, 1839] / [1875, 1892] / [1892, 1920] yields 0.012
